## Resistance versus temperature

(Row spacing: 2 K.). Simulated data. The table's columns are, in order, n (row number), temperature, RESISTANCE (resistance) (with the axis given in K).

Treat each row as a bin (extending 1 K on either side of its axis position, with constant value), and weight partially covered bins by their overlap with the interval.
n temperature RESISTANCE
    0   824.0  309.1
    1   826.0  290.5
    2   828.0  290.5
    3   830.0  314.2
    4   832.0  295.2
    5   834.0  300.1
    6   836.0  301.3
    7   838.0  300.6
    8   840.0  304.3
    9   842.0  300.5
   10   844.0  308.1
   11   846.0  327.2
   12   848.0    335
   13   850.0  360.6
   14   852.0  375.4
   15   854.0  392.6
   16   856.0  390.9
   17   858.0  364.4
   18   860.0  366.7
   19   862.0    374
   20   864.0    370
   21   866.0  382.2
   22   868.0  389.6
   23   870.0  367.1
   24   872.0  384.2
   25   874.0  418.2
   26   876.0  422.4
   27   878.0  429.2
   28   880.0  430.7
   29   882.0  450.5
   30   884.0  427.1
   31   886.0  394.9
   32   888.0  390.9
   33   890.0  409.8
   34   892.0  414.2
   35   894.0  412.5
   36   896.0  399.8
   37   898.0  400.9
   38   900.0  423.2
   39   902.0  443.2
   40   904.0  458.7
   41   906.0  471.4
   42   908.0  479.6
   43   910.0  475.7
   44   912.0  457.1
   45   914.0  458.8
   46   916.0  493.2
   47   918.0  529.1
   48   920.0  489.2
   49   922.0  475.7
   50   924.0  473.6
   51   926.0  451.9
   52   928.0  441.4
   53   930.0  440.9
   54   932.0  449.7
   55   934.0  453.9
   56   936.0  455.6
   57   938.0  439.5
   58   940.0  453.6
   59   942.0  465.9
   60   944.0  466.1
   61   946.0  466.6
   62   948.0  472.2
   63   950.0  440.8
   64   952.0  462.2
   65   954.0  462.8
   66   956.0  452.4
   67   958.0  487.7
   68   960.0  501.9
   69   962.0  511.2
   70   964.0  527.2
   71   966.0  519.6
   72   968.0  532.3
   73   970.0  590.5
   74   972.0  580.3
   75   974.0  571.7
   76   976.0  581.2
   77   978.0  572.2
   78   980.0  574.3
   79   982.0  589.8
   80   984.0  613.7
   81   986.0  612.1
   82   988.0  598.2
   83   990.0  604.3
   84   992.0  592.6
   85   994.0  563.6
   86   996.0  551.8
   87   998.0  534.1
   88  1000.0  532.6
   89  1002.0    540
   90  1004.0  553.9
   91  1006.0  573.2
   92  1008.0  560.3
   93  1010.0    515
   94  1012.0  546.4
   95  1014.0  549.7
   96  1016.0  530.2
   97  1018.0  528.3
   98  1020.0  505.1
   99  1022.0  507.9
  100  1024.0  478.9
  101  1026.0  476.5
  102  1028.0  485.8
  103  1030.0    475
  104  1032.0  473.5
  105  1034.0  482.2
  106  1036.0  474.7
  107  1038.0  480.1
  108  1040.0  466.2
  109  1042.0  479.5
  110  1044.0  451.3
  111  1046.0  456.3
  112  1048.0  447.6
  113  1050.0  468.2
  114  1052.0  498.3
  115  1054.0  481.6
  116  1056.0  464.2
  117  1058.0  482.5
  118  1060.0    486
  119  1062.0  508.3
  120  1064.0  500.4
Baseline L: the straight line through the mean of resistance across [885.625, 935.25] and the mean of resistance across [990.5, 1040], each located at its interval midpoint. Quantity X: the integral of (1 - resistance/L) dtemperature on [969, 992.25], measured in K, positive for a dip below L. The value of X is -4.3 K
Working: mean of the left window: 448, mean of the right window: 521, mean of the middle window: 590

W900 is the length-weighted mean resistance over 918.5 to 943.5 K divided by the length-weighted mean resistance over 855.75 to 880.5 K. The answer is 1.2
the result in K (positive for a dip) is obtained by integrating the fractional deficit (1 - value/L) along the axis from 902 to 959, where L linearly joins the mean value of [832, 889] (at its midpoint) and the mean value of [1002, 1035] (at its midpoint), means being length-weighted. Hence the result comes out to -4.2 K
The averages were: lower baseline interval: 369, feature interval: 465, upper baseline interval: 516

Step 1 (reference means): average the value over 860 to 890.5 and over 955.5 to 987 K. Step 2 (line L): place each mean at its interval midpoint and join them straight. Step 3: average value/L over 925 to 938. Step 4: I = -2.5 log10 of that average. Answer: 0.10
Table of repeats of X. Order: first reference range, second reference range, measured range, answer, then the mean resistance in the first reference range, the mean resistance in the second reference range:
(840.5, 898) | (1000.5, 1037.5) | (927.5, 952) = -0.5 K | 385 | 514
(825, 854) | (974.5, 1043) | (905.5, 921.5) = -2.7 K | 317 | 536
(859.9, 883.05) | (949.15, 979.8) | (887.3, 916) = 0.1 K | 400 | 521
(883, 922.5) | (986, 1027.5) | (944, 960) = 0.8 K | 445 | 543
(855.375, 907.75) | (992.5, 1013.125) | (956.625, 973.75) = -0.9 K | 408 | 548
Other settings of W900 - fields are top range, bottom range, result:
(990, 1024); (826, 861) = 1.65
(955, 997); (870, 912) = 1.31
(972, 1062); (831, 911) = 1.36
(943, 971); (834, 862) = 1.45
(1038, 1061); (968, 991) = 0.80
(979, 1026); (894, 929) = 1.21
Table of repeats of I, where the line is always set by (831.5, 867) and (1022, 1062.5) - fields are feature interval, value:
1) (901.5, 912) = -0.22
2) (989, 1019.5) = -0.22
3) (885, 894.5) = -0.09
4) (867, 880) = -0.13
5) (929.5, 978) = -0.19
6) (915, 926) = -0.24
